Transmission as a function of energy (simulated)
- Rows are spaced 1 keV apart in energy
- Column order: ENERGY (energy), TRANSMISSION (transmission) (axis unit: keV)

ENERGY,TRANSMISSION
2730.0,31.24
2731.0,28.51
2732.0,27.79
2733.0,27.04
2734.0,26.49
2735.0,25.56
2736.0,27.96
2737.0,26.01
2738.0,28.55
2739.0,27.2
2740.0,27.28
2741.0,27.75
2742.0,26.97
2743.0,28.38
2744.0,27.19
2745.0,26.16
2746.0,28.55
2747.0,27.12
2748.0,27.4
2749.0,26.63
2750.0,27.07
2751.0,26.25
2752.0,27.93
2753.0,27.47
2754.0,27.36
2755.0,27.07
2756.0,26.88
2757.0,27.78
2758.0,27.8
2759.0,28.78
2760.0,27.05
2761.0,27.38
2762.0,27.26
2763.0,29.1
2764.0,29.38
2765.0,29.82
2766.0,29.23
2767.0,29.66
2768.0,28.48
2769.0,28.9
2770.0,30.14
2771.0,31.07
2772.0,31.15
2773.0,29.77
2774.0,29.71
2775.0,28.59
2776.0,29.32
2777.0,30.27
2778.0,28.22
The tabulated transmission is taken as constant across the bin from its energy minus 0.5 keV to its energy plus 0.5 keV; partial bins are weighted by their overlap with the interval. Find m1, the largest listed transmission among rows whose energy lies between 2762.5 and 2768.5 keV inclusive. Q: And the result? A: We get 29.82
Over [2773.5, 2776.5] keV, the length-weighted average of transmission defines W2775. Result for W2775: 29.2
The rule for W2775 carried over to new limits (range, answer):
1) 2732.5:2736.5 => 26.8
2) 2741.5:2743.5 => 27.7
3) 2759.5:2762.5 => 27.2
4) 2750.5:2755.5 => 27.2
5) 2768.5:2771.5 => 30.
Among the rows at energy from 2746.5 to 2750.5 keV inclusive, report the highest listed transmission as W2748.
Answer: 27.4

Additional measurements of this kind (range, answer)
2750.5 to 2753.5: 27.93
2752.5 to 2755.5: 27.47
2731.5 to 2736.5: 27.96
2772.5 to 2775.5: 29.77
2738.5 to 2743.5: 28.38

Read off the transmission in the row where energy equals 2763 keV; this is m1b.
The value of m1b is 29.1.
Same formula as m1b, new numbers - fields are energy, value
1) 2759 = 28.78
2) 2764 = 29.38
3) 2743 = 28.38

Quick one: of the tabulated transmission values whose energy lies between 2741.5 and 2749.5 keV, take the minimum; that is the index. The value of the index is 26.16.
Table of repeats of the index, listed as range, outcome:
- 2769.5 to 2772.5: 30.14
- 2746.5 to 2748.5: 27.12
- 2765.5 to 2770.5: 28.48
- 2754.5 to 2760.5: 26.88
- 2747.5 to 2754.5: 26.25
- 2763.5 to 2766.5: 29.23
